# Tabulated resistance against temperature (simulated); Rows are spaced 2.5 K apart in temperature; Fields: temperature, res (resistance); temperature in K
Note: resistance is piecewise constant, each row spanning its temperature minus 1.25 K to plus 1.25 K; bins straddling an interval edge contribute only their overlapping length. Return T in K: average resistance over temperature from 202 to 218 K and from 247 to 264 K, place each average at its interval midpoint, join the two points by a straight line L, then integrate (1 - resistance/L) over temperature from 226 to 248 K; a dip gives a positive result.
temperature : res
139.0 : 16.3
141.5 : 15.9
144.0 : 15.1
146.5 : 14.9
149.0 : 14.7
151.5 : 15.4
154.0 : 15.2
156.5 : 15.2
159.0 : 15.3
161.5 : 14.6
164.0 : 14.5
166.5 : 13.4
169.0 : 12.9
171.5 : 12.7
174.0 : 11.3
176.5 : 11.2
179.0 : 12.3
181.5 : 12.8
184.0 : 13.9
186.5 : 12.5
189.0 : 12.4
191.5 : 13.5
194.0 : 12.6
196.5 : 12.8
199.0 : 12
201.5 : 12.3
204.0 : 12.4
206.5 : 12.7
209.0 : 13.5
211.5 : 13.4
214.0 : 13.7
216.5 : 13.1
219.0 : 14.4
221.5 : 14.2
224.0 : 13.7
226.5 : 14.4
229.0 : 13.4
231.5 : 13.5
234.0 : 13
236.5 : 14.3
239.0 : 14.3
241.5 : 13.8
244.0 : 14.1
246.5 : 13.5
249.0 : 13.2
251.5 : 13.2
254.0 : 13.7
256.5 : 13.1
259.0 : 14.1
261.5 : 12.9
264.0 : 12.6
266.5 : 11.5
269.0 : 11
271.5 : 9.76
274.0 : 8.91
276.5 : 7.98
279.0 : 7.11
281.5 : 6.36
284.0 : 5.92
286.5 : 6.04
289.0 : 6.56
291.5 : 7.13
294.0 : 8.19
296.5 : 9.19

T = -0.91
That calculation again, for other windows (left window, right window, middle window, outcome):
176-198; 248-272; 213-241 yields -2.61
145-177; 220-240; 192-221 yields 1.82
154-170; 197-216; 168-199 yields 2.50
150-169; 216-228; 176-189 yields 1.64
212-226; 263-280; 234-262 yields -4.94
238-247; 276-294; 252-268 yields -2.88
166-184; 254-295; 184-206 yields -1.50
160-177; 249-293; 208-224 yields -2.90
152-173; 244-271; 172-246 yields 2.07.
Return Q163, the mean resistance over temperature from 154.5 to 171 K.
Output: 14.3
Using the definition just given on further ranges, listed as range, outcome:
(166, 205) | 12.5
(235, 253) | 13.8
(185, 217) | 12.8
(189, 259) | 13.4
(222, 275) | 13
